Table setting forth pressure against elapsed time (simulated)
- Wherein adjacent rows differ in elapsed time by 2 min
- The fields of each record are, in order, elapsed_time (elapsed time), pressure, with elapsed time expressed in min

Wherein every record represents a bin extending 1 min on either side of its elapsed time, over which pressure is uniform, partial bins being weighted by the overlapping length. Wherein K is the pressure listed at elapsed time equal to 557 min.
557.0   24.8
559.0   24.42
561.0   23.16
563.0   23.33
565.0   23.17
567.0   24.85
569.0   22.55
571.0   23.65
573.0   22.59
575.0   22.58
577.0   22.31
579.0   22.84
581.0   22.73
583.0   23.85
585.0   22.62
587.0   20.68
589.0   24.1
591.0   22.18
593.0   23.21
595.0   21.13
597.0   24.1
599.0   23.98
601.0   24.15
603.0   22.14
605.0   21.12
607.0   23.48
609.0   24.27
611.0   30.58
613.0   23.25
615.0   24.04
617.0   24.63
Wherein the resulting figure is 24.8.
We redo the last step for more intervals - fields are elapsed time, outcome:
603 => 22.14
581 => 22.73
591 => 22.18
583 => 23.85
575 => 22.58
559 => 24.42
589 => 24.1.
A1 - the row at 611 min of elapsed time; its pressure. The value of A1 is 30.58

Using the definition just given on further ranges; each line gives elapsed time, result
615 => 24.04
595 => 21.13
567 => 24.85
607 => 23.48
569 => 22.55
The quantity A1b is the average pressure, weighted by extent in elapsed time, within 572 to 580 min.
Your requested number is 22.6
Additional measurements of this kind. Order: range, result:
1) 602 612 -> 24.3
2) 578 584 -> 23.1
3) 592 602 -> 23.3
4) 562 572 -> 23.5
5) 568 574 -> 22.9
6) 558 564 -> 23.6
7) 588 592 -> 23.1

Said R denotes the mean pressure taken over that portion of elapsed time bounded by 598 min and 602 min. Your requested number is 24.1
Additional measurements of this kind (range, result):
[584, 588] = 21.6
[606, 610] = 23.9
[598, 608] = 23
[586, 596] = 22.3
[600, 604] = 23.1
